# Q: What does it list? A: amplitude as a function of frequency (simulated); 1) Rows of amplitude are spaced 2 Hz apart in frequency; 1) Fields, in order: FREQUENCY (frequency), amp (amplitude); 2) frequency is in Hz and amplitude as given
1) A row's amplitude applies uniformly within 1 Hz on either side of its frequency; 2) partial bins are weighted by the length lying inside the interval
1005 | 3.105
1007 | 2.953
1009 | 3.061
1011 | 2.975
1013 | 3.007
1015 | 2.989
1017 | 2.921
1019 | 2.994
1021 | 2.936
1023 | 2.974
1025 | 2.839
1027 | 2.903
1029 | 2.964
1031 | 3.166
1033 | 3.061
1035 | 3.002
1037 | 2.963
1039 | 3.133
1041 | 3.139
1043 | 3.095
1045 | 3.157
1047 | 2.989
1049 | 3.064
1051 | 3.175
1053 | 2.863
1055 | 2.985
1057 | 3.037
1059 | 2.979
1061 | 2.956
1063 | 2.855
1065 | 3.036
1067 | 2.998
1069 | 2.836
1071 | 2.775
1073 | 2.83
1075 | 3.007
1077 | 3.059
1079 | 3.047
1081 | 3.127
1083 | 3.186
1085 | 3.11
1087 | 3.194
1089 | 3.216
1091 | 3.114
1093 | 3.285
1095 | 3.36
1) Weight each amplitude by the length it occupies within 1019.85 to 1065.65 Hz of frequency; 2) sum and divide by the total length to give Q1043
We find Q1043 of 3.01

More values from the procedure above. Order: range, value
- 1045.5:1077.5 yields 2.97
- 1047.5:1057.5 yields 3.02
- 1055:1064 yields 2.96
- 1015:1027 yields 2.94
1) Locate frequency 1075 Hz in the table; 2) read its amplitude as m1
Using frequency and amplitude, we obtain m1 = 3.007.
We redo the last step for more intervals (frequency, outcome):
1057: 3.037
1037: 2.963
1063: 2.855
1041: 3.139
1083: 3.186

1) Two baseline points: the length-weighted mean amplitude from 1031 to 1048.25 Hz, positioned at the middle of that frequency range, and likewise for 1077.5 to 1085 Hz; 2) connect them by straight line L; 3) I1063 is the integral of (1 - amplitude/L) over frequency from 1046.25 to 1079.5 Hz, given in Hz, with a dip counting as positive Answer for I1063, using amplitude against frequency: 1.4 Hz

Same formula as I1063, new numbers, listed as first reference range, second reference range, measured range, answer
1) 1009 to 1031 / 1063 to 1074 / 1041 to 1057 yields -0.7 Hz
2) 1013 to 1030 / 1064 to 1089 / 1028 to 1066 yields -0.7 Hz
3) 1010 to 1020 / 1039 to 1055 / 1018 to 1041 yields 0.1 Hz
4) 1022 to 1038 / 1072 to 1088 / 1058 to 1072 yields 0.6 Hz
